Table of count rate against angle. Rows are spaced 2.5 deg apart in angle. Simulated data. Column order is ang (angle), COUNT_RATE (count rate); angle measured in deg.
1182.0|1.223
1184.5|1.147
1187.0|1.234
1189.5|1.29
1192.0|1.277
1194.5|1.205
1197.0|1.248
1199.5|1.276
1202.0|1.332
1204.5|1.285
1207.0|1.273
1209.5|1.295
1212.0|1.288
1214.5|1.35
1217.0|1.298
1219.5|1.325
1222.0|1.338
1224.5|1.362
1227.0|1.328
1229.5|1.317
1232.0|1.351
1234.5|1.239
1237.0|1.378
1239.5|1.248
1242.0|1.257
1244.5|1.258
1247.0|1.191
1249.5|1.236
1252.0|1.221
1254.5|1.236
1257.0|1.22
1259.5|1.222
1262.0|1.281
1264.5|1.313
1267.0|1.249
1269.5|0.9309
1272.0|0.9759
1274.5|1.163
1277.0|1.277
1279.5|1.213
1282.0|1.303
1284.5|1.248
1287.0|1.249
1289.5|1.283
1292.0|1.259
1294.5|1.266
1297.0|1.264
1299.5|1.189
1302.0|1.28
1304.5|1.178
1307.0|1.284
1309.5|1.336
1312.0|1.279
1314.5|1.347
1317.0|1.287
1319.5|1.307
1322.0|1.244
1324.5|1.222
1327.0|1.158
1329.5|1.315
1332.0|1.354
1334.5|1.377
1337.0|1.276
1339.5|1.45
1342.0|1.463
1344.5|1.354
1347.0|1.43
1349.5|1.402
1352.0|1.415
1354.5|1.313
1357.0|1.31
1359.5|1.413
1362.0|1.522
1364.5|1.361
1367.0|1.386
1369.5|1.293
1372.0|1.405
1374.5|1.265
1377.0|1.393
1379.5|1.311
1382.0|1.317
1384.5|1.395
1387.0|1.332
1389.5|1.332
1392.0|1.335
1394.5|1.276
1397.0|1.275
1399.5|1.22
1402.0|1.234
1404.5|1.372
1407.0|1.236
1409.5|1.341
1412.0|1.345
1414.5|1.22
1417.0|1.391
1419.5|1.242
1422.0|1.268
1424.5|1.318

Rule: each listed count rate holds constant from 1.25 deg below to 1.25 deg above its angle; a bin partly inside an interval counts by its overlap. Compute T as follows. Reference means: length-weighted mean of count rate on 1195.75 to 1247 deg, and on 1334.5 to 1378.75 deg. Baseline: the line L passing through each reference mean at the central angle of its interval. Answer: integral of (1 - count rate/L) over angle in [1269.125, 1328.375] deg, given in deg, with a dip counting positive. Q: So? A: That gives 4.8 deg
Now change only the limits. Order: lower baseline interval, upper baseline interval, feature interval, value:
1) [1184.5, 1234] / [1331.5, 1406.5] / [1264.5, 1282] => 2.1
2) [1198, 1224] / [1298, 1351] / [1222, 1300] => 3.8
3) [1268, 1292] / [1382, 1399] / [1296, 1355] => -3.4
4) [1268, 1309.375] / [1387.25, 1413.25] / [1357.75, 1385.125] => -2.0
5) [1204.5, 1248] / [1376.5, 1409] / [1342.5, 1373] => -1.8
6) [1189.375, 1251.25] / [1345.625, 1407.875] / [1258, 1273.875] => 1.7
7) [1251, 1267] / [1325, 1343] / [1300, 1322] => 0.5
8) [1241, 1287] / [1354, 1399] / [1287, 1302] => -0.1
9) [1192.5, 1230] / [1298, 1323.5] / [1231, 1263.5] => 0.9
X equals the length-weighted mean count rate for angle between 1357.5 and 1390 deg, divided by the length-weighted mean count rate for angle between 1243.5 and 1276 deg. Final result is 1.1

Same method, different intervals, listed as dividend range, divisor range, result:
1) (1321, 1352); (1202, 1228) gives 1.02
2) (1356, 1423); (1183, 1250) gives 1.03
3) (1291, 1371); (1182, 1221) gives 1.04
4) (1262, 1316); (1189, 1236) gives 0.95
